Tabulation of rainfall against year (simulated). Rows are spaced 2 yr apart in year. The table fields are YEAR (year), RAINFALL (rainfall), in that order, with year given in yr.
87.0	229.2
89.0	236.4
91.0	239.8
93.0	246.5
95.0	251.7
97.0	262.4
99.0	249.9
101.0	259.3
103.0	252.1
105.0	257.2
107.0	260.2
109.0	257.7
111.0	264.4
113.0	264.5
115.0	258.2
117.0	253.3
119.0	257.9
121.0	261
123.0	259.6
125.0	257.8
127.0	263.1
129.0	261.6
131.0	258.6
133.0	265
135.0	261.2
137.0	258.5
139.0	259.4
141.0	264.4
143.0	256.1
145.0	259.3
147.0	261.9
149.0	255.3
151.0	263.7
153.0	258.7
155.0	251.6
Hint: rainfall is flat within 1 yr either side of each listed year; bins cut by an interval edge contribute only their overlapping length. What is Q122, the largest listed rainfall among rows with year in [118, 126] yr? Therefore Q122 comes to 261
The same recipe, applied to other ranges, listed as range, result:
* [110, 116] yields 264.5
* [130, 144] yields 265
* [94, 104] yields 262.4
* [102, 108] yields 260.2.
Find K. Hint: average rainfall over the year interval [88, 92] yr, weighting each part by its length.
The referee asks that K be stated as 238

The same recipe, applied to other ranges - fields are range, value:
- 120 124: 260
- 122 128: 260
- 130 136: 262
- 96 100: 256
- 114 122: 258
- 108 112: 261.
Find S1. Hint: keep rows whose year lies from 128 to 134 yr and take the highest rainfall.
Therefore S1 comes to 265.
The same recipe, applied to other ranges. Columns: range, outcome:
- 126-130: 263.1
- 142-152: 263.7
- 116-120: 257.9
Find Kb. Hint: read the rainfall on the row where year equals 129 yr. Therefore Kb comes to 261.6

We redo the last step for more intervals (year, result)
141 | 264.4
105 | 257.2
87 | 229.2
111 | 264.4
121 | 261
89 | 236.4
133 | 265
